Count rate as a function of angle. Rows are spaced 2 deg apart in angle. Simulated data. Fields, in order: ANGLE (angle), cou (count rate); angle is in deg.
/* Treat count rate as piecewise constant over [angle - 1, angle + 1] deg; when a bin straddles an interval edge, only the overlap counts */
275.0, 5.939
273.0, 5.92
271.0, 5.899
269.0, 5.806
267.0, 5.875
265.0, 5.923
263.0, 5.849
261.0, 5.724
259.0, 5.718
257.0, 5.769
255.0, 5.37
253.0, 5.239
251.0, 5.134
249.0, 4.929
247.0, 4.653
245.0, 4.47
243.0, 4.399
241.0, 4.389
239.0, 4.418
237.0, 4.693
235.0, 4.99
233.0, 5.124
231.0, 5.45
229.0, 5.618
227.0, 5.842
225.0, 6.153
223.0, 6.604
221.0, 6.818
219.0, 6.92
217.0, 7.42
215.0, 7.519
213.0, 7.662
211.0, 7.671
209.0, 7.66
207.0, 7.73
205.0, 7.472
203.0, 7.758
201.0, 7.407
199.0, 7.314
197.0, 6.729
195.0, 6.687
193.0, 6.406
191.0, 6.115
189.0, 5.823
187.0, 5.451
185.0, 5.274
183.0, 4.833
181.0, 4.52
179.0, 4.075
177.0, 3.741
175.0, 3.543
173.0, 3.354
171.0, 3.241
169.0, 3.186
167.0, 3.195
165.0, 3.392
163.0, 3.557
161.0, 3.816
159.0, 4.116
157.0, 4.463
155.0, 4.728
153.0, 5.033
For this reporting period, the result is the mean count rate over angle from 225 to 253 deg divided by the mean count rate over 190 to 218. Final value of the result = 0.69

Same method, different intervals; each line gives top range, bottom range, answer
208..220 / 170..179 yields 2.11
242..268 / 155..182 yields 1.42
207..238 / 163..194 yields 1.47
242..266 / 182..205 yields 0.82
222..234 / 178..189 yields 1.18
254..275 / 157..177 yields 1.63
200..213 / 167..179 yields 2.21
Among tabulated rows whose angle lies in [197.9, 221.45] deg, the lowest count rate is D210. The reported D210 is 6.818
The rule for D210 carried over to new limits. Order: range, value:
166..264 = 3.186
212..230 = 5.618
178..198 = 4.075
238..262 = 4.389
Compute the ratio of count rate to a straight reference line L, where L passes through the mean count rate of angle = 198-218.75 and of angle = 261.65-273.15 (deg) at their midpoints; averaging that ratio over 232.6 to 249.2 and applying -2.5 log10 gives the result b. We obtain 0.38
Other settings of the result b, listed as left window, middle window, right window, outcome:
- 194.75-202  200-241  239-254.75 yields -0.08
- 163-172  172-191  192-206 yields 0.10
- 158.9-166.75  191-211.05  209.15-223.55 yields -0.16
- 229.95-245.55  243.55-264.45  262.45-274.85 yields 0.02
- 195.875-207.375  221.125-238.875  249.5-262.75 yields 0.15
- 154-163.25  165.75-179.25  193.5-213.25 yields 0.44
